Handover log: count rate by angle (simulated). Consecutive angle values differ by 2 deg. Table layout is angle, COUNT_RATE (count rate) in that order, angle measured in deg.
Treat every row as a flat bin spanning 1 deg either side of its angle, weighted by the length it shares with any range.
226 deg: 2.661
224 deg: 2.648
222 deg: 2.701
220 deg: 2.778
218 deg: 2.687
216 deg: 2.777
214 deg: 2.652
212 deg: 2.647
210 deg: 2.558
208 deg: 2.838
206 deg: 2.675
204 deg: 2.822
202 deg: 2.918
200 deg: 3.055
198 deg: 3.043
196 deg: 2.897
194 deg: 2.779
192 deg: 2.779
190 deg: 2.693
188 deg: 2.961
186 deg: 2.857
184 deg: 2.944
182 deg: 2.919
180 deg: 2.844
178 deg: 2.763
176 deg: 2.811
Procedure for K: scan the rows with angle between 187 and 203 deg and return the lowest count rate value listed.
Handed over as 2.693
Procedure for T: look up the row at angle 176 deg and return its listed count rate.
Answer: 2.811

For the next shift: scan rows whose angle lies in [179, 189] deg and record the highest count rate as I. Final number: 2.961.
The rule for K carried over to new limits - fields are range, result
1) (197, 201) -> 3.043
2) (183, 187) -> 2.857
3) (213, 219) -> 2.652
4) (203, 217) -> 2.558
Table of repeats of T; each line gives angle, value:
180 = 2.844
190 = 2.693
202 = 2.918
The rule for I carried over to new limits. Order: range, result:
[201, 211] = 2.918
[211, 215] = 2.652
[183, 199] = 3.043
